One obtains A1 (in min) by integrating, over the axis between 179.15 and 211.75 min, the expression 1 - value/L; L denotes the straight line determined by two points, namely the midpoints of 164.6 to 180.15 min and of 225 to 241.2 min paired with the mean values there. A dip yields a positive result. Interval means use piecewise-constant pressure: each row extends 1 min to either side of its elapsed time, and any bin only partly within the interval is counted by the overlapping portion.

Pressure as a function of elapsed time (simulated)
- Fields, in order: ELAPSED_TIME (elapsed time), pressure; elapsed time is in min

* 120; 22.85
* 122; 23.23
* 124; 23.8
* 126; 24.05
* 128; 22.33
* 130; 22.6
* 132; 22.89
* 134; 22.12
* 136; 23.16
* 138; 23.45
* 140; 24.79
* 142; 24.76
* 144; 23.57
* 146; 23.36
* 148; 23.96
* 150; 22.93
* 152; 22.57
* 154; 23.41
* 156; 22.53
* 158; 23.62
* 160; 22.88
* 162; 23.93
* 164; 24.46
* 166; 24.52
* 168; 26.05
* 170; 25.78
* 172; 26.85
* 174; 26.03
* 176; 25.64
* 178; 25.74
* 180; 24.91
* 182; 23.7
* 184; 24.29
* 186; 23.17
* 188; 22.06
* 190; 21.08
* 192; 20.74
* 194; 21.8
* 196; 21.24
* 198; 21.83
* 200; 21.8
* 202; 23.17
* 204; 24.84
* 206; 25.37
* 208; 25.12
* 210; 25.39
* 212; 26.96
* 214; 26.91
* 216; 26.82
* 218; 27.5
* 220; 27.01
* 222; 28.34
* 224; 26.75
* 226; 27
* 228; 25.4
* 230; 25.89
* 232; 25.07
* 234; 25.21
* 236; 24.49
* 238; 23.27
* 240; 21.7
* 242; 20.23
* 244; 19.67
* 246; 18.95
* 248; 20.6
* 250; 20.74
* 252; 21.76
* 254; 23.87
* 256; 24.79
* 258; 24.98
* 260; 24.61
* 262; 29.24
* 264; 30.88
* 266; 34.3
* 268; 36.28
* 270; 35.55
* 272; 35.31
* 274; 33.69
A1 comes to 2.7 min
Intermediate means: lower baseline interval 25.7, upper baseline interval 24.7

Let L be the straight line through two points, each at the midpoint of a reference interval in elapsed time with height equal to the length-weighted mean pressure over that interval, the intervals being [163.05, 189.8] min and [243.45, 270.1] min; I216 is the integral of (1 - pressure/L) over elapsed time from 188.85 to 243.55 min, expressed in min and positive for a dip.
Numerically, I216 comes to 2.0 min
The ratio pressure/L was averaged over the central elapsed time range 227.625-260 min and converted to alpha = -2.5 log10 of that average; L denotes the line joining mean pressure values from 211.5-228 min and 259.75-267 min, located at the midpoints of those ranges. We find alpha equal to 0.248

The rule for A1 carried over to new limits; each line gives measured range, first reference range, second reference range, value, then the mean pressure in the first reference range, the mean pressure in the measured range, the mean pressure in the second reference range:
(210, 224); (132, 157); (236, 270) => -1.5 min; 23.4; 27.1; 25.1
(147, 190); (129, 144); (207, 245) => -0.2 min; 23.4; 24.2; 25.2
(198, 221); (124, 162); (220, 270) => -0.6 min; 23.3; 25.4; 25.4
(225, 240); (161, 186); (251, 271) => 1.4 min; 25.1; 25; 28.6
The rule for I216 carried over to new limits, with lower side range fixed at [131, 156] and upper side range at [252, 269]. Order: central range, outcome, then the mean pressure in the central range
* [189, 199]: 1.6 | 21.3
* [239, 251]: 3.2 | 20.3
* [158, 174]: -0.4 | 24.9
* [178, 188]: 0.4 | 24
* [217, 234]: 0.1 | 26.5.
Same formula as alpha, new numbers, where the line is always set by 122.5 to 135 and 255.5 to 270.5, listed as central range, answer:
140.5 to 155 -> 0.02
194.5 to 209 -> 0.15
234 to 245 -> 0.28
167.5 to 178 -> -0.03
